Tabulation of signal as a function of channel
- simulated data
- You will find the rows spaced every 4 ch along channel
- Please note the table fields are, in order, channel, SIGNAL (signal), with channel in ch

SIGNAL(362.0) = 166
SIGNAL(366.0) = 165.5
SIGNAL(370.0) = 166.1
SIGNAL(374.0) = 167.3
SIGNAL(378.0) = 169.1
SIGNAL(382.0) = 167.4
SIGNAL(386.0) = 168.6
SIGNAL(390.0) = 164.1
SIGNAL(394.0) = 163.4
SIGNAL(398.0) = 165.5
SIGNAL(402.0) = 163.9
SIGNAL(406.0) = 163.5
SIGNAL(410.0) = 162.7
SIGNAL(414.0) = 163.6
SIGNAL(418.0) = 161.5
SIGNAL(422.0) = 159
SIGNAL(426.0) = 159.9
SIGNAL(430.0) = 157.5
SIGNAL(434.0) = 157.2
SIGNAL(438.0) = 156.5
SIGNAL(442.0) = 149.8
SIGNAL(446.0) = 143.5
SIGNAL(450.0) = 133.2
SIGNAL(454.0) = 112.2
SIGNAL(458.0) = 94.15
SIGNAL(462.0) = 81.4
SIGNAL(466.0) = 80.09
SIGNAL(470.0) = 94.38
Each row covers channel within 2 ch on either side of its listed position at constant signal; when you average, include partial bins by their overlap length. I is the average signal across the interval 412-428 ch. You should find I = 161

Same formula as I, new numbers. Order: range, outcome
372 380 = 168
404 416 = 163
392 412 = 164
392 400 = 164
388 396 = 164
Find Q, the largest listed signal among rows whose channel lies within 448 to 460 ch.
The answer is 133.2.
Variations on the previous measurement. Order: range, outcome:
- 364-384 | 169.1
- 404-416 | 163.6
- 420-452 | 159.9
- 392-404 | 165.5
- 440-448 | 149.8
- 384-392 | 168.6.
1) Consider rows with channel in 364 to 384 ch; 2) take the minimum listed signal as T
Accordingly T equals 165.5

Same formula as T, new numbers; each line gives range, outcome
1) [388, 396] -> 163.4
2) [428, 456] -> 112.2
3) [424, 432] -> 157.5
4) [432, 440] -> 156.5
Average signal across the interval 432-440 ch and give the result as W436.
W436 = 157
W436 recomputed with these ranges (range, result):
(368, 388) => 168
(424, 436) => 158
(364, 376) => 166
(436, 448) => 150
